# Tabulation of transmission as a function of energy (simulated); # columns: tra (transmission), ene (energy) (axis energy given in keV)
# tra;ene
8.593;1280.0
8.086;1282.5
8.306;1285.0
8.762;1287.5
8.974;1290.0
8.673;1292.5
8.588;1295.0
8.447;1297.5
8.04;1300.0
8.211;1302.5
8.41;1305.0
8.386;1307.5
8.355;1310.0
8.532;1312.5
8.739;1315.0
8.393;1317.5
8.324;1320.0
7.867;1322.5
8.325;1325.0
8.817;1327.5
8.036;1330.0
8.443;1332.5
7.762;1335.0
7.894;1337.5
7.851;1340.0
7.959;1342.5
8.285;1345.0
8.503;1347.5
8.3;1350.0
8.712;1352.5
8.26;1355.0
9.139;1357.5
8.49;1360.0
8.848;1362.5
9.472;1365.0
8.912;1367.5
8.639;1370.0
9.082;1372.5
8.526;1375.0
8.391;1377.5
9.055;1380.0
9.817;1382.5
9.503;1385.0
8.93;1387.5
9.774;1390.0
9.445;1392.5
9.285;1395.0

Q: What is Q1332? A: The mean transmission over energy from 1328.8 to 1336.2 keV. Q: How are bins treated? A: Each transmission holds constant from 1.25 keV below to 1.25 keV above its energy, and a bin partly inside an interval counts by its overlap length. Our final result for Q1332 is 8.08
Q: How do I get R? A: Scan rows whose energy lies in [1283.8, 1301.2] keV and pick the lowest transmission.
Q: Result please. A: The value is 8.04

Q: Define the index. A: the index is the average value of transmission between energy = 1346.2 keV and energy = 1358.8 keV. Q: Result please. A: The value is 8.58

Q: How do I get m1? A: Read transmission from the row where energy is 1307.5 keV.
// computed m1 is 8.386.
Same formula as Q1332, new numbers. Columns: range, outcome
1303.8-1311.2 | 8.38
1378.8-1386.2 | 9.46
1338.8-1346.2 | 8.03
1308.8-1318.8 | 8.5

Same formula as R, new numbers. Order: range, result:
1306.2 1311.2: 8.355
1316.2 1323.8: 7.867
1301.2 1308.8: 8.211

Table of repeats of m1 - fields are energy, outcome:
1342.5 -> 7.959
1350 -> 8.3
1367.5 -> 8.912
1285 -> 8.306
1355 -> 8.26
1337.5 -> 7.894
